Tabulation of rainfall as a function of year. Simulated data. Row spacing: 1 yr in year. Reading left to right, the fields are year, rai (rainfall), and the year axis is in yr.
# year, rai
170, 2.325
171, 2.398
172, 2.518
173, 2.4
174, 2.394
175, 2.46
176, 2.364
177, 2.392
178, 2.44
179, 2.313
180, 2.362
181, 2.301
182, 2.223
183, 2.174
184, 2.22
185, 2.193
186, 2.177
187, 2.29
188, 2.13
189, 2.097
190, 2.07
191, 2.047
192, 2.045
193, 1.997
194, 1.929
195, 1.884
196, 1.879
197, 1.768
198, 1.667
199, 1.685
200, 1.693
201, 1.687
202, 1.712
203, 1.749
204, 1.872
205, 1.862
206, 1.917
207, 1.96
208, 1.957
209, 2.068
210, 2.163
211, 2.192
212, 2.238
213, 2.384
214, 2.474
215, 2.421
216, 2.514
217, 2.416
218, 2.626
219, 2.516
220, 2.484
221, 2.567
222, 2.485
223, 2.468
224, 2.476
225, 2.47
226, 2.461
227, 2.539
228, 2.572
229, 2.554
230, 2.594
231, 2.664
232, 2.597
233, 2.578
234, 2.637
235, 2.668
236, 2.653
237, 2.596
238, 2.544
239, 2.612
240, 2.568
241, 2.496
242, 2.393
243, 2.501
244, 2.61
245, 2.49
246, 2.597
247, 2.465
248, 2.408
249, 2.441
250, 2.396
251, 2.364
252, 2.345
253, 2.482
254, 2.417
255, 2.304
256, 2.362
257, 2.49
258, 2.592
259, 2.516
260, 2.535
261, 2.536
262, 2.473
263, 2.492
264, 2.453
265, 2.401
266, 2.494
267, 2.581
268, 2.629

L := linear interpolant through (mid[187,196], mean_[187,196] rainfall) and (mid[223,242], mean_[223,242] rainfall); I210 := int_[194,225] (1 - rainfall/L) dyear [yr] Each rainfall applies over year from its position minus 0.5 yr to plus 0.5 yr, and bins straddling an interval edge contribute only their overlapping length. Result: 2.00 yr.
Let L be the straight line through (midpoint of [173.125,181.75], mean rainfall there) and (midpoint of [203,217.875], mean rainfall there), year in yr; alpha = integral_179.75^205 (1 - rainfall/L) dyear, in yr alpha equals 3.30 yr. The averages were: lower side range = 2.37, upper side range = 2.17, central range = 1.99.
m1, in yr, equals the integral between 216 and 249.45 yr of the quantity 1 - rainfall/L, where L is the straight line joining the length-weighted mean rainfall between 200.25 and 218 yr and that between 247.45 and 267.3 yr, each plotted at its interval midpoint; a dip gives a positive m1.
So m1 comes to -3.9 yr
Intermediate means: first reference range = 2.1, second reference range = 2.45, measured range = 2.54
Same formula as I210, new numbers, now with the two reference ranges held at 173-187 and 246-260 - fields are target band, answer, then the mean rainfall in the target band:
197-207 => 2.46 yr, 1.77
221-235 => -0.91 yr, 2.55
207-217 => 0.46 yr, 2.26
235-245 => -0.57 yr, 2.56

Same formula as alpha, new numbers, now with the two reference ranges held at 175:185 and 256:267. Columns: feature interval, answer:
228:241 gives -0.88 yr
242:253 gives 0.02 yr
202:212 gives 1.69 yr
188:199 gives 1.91 yr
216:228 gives -0.49 yr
